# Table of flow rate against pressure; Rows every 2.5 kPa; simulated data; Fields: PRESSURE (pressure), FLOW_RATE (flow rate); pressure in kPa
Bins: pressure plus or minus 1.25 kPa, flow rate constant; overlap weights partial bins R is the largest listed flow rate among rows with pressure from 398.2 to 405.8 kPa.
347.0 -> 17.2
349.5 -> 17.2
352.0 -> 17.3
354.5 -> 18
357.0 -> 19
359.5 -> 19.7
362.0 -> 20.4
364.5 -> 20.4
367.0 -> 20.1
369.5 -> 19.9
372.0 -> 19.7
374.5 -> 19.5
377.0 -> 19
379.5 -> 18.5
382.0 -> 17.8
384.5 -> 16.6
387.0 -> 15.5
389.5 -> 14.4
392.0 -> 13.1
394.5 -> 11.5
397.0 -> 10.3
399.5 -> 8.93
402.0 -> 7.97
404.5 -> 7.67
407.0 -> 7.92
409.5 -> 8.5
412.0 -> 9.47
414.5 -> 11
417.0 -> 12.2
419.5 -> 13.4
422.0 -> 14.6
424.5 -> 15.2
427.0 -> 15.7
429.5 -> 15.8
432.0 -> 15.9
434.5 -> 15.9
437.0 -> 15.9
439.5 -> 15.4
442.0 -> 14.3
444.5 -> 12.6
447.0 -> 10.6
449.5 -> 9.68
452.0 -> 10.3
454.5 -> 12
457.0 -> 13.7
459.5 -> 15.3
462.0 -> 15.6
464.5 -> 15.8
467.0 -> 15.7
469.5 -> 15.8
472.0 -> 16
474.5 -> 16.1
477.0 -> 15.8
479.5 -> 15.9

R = 8.93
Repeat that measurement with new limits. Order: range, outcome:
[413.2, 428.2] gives 15.7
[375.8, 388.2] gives 19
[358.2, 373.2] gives 20.4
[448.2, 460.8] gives 15.3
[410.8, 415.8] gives 11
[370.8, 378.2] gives 19.7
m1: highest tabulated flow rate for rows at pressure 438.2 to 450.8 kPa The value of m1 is 15.4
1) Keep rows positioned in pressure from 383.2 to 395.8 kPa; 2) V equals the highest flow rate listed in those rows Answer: 16.6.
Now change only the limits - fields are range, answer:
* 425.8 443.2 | 15.9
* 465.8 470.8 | 15.8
